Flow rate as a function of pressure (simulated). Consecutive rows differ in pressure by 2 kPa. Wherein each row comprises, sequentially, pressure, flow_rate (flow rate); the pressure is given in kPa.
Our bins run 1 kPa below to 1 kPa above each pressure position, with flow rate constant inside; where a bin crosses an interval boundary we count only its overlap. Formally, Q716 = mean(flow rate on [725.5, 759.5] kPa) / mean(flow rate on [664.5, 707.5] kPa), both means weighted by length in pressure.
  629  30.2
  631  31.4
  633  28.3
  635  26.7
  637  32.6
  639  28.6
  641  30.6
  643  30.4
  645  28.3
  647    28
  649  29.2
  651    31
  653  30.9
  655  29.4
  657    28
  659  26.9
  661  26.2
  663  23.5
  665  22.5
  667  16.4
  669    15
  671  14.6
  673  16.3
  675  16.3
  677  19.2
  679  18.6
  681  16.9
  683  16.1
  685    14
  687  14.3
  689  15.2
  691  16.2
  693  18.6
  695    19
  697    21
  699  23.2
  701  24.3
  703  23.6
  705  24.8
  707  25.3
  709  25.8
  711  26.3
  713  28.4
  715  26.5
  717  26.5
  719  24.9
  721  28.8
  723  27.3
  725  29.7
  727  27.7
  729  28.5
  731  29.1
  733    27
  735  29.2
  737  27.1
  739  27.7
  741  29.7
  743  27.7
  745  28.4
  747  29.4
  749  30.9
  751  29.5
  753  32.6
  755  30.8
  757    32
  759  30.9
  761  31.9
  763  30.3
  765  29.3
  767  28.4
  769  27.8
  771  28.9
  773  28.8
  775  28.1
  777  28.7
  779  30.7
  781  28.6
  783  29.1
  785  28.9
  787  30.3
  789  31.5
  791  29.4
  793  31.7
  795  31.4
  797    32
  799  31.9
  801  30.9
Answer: 1.58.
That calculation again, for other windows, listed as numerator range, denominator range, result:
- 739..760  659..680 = 1.56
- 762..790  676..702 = 1.61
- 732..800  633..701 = 1.31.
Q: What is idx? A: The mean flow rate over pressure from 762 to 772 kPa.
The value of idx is 28.9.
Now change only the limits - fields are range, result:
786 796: 30.9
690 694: 17.4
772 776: 28.5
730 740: 28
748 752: 30.2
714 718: 26.5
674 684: 17.4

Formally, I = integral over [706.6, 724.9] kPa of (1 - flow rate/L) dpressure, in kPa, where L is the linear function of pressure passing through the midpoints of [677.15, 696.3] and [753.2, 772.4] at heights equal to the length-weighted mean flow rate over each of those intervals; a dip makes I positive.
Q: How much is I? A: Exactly -4.2 kPa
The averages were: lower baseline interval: 16.7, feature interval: 26.8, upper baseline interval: 30.1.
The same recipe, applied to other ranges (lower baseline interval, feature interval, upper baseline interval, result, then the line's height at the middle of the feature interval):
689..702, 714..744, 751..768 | -2.7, 25.6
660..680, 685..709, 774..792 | 1.2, 21.4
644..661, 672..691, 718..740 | 8.1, 28.5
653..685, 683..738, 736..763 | 3.4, 25.4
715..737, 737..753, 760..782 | -0.4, 28.4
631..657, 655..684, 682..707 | 5.3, 24.4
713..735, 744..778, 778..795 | -0.8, 29.1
